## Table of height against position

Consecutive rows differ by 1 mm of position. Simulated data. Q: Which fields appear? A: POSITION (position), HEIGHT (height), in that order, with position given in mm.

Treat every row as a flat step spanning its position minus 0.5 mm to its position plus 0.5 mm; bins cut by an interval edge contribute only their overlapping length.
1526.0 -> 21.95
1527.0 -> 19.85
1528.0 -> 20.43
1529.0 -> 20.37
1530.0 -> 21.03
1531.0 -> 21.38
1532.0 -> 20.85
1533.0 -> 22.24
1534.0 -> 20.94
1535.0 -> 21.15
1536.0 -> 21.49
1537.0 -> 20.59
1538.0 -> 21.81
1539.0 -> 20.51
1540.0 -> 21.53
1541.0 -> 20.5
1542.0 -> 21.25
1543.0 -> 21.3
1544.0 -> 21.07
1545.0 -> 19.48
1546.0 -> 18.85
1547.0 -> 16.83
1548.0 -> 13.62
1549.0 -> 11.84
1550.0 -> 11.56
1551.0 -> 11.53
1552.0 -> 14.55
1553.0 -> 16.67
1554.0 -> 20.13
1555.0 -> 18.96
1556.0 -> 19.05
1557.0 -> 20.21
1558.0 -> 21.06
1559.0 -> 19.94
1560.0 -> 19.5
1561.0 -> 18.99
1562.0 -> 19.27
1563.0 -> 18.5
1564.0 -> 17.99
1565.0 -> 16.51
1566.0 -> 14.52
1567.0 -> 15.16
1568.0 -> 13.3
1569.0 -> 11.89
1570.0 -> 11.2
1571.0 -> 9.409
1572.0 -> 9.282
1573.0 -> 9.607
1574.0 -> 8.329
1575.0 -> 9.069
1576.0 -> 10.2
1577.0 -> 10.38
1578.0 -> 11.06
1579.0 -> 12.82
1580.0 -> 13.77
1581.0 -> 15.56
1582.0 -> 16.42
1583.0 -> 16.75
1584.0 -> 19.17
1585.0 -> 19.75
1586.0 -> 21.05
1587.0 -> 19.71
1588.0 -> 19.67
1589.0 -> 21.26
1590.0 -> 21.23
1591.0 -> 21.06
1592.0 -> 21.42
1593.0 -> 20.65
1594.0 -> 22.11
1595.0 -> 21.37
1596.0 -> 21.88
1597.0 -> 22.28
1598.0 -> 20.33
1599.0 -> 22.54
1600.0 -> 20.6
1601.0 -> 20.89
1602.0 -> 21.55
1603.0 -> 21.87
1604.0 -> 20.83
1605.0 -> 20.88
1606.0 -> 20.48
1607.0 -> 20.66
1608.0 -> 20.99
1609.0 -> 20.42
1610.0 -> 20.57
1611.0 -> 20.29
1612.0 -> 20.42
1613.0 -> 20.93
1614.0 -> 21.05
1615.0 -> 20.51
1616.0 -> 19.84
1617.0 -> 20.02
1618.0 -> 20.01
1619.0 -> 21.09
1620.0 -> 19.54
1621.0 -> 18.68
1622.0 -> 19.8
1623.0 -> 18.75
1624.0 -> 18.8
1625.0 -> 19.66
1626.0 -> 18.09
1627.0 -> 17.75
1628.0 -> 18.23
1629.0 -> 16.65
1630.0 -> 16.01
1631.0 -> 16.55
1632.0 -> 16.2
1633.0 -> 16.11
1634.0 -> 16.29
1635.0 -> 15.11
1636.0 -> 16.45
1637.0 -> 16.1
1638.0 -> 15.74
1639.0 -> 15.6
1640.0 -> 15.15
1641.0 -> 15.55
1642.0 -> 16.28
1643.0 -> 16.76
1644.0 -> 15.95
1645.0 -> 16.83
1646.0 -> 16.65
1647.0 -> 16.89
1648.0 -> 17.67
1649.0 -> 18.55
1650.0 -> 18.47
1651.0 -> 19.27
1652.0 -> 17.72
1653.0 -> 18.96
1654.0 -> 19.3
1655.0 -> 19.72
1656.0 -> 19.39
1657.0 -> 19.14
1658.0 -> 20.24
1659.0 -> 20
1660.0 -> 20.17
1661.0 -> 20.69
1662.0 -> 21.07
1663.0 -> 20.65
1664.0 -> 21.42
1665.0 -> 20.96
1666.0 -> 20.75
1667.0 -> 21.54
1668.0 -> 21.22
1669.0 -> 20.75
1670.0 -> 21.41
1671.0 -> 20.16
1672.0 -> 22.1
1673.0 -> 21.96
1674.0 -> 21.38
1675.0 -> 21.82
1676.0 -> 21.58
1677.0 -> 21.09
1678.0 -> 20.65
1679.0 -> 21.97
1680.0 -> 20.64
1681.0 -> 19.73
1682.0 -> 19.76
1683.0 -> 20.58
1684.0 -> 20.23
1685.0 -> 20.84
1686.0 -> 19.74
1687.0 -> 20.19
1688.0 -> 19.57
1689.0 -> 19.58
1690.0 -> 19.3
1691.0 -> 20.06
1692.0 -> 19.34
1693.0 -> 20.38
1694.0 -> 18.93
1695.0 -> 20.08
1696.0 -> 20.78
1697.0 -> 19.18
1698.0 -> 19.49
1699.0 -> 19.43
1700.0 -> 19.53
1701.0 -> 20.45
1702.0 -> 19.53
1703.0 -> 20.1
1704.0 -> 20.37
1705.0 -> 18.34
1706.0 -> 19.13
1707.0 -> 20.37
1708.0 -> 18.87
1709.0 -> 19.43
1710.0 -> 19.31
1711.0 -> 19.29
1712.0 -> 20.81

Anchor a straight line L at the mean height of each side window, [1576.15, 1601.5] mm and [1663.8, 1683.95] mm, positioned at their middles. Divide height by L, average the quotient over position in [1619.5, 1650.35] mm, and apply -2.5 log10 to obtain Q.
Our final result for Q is 0.17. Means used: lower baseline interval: 18.8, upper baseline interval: 21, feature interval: 17.1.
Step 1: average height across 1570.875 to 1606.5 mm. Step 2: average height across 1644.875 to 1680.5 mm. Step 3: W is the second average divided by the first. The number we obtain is 1.13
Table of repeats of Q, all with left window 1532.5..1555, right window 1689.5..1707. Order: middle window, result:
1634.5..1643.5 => 0.21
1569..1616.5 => 0.05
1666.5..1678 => -0.10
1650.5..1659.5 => 0.00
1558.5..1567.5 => 0.06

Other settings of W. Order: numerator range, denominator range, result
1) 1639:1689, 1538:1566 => 1.08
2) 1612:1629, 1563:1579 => 1.61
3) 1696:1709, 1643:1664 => 1.04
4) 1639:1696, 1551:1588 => 1.26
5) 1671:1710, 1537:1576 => 1.23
